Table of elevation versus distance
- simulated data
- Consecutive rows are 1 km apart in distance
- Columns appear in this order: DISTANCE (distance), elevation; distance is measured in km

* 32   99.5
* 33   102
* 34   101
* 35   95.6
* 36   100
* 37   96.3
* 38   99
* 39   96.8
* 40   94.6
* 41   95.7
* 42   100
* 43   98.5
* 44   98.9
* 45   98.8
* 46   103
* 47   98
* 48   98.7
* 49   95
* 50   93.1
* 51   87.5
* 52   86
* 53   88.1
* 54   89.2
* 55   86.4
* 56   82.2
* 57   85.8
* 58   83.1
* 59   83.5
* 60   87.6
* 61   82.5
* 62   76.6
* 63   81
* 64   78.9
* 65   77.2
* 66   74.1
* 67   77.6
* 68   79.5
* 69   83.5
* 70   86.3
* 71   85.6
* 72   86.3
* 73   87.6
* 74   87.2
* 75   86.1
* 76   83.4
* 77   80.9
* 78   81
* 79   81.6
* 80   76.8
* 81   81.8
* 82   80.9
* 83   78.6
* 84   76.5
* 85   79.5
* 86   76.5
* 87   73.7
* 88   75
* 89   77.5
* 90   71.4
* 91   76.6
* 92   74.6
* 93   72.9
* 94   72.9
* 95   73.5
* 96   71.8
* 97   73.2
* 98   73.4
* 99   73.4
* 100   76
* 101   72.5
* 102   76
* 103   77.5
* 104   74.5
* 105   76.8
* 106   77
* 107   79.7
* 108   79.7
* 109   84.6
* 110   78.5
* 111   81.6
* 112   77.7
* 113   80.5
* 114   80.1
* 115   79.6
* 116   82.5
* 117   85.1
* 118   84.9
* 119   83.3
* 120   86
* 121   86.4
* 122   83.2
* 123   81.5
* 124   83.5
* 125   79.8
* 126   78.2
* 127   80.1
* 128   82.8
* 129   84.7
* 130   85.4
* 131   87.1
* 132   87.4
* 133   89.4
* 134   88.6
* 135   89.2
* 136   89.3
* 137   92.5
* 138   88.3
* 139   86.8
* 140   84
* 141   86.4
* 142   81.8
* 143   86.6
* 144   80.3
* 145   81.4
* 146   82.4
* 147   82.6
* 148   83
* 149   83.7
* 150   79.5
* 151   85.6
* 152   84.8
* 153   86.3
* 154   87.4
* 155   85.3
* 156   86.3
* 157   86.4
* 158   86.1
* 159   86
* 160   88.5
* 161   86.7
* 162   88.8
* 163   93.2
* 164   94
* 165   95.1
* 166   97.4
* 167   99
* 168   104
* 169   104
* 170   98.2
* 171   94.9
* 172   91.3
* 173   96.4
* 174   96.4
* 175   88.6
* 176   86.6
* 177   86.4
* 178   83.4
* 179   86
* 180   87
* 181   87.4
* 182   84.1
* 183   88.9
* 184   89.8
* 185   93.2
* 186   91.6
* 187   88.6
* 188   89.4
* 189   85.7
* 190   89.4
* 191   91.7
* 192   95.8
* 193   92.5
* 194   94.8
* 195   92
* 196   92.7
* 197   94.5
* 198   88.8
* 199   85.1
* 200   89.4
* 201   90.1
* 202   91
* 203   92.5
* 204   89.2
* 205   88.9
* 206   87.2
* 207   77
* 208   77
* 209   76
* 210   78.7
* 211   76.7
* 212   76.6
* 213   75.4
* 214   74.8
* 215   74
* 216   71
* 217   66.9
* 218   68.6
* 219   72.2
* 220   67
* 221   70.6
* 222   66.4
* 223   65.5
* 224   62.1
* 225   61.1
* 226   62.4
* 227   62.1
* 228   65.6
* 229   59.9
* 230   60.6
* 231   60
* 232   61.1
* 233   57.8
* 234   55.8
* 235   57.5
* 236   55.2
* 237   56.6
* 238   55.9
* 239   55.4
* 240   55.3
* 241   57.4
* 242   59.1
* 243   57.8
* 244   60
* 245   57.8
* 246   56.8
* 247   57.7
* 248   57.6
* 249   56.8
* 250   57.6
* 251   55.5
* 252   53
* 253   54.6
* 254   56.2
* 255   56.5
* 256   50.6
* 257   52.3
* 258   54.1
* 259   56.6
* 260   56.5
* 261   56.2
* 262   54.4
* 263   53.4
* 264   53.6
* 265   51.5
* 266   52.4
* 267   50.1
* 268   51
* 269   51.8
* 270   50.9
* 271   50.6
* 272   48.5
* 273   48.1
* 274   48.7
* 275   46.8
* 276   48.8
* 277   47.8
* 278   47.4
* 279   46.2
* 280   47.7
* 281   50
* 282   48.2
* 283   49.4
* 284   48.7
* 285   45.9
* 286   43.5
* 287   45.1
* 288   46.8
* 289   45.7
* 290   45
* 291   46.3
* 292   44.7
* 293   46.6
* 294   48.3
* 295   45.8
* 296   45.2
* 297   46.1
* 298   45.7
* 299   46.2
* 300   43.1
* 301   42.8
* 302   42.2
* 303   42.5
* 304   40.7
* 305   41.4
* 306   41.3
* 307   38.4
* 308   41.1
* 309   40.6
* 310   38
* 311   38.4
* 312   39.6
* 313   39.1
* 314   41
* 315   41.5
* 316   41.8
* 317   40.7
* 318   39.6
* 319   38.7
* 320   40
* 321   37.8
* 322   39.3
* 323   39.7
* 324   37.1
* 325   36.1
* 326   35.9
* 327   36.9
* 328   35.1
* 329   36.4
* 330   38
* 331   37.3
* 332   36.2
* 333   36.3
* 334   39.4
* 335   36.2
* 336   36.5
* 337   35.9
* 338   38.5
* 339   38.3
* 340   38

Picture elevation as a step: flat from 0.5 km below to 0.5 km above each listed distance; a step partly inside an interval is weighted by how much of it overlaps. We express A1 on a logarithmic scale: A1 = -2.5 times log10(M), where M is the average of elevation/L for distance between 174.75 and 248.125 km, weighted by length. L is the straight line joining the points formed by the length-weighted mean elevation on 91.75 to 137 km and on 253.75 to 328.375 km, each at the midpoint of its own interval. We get -0.21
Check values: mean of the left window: 80.5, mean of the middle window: 75.3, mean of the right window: 45.6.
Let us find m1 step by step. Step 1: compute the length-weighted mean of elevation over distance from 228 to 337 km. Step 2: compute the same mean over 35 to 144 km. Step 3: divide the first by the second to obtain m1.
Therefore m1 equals 0.6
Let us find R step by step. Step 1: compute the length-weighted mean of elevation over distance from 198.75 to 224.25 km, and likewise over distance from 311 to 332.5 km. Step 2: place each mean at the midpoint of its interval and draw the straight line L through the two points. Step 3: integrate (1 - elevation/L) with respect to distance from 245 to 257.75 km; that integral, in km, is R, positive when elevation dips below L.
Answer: 1.6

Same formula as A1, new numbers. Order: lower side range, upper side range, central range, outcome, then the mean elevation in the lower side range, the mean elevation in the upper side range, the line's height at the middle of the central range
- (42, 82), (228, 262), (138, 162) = -0.177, 86.2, 56.8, 72.1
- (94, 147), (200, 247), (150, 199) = -0.212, 81.6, 68.1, 74.5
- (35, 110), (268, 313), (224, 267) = -0.071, 83.4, 45.4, 53.2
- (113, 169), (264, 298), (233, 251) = 0.028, 86.3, 47.9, 58.6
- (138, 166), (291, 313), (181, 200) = -0.203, 86.1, 42.8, 75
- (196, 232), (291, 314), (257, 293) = 0.068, 75.1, 42.7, 52.7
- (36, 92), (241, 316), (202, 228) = -0.228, 85.6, 48.8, 59.7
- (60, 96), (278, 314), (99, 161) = -0.175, 79.3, 44.2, 70.9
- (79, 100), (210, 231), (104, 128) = -0.099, 75.7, 68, 74.1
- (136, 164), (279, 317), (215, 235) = 0.009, 85.8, 43.9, 64.6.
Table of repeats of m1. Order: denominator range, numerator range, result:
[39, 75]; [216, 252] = 0.69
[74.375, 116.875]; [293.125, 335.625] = 0.52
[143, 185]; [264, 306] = 0.53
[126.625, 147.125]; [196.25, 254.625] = 0.79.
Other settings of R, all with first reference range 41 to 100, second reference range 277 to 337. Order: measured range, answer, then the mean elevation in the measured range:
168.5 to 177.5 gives -3.9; 93.6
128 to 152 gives -4.9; 85.4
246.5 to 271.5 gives -1.9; 54.1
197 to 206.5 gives -4.6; 89.4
